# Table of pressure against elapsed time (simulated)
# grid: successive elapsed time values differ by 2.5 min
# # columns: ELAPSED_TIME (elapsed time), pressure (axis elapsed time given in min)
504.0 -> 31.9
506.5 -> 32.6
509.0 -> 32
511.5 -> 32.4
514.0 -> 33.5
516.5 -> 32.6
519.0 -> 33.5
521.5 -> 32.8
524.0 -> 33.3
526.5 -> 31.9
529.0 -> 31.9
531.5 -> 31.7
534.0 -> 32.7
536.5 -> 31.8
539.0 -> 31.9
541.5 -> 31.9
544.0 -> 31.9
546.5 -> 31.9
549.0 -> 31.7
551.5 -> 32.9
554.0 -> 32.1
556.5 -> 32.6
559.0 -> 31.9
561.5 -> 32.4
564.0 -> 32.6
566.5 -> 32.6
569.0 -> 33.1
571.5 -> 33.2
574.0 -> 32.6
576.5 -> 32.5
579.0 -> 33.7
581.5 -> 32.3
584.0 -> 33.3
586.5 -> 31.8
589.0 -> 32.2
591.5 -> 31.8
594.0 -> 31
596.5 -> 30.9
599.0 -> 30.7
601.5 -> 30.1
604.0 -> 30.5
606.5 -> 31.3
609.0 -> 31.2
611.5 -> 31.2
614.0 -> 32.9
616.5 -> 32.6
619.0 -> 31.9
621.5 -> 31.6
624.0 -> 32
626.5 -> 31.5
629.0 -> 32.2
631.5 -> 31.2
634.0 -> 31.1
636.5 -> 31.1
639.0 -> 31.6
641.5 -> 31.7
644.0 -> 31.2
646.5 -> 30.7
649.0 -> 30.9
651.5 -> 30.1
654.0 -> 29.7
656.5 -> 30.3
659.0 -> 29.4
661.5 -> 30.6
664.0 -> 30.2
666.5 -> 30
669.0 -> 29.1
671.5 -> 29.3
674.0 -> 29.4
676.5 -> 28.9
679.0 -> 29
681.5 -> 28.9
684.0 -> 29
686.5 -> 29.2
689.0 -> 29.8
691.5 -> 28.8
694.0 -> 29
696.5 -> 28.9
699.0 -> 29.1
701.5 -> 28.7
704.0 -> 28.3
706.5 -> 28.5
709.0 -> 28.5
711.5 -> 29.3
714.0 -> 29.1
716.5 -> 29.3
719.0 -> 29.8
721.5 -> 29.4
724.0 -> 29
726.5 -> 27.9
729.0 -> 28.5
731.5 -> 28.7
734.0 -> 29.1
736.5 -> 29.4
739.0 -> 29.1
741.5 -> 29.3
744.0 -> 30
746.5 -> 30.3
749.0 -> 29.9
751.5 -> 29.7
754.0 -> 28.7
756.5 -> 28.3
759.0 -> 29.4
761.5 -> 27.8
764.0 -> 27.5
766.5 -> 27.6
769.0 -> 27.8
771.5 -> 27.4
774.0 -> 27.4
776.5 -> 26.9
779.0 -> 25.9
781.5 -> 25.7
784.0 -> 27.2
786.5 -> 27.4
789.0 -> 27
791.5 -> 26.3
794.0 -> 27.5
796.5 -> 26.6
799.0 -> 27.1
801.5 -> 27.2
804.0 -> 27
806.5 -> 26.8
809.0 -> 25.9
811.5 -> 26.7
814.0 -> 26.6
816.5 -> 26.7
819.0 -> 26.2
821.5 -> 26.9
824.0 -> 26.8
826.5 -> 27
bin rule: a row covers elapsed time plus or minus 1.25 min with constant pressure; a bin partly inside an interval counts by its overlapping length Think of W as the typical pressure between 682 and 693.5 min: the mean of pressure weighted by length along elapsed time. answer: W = 29.2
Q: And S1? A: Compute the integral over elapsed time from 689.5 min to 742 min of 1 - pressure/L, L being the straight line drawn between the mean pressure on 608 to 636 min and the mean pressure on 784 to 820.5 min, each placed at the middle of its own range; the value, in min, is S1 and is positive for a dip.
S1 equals 0.4 min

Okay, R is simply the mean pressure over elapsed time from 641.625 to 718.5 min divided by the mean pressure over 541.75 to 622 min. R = 0.92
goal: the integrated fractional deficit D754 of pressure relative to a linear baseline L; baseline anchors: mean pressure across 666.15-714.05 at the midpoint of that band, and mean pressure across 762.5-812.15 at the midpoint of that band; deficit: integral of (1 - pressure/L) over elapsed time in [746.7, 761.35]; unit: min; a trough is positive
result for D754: -0.8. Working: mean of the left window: 29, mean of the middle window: 29.2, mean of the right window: 27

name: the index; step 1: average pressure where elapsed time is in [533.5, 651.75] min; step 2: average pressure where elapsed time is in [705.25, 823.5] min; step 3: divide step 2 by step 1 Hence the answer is 0.88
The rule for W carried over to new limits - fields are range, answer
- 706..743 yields 29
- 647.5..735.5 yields 29.3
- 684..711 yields 28.9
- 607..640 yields 31.7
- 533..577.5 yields 32.3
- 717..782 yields 28.5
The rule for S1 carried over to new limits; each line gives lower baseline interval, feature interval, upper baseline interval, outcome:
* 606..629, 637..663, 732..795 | 0.3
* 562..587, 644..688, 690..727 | 0.6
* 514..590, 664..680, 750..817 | 0.2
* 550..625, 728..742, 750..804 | -0.3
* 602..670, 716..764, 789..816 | -1.2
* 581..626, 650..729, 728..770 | 2.0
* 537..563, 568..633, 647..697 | -1.7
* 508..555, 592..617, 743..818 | -0.2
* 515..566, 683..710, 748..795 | 0.2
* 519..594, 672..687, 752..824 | 0.3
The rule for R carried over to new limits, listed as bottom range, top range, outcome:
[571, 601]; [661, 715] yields 0.91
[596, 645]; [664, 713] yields 0.92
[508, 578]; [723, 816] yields 0.86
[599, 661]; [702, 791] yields 0.91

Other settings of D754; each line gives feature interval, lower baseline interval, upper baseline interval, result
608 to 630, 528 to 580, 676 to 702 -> -0.82 min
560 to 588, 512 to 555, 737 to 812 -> -1.02 min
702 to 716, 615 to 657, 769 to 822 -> 0.22 min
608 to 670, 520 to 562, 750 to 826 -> -1.69 min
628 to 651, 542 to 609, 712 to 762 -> -0.26 min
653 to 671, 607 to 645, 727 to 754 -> 0.61 min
